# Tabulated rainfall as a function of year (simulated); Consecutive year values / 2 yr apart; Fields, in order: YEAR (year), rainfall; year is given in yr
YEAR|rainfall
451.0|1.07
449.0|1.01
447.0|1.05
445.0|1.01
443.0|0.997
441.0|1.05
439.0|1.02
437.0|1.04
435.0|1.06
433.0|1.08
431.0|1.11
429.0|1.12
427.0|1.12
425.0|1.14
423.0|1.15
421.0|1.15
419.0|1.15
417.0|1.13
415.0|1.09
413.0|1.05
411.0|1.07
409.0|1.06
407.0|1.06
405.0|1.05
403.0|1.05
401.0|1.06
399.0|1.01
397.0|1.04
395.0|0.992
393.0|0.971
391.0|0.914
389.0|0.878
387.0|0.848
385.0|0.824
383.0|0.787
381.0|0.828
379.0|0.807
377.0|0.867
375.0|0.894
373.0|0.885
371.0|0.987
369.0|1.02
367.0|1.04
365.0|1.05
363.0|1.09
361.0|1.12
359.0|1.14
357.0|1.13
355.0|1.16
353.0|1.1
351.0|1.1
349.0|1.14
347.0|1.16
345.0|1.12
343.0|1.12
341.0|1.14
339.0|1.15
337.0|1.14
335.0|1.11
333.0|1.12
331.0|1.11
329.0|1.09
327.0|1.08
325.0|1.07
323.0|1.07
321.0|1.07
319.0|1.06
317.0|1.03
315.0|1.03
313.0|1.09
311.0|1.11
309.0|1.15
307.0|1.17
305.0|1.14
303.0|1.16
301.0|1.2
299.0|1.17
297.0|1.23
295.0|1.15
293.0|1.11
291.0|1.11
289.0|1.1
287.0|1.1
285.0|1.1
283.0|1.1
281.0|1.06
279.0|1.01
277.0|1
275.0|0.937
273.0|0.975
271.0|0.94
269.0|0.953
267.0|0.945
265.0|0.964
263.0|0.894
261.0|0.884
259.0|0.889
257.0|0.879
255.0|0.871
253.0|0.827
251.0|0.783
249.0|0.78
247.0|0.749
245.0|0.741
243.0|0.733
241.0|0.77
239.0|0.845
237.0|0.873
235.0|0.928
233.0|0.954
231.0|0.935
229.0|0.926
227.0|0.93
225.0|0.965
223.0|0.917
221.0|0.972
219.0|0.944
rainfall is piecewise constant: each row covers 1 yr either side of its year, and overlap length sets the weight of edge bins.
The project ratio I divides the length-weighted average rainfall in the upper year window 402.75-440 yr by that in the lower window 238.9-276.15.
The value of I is 1.26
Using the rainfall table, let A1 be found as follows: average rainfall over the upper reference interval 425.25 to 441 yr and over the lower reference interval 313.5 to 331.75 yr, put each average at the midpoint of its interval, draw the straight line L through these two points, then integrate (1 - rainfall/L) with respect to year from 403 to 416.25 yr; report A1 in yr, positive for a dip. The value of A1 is 0.2 yr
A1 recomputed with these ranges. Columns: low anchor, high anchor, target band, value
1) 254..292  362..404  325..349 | -4.0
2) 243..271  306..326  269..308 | -4.4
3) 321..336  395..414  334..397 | 3.2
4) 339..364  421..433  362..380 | 2.7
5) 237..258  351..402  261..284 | -3.8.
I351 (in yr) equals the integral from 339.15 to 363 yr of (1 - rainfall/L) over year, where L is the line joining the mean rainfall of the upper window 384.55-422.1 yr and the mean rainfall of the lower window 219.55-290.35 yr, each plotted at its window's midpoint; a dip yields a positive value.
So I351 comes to -3.4 yr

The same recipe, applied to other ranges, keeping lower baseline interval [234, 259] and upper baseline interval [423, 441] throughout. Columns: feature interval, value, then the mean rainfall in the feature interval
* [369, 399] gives 3.41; 0.902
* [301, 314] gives -3.37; 1.14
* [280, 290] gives -2.50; 1.09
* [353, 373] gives -1.75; 1.07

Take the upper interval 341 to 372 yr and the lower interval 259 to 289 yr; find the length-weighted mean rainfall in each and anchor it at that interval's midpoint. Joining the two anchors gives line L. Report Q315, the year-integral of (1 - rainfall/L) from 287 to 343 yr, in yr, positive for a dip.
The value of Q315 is -3.90 yr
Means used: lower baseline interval 0.99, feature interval 1.12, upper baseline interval 1.1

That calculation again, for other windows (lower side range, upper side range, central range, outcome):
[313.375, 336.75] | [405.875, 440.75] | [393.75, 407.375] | 0.68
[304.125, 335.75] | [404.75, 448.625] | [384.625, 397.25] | 1.89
